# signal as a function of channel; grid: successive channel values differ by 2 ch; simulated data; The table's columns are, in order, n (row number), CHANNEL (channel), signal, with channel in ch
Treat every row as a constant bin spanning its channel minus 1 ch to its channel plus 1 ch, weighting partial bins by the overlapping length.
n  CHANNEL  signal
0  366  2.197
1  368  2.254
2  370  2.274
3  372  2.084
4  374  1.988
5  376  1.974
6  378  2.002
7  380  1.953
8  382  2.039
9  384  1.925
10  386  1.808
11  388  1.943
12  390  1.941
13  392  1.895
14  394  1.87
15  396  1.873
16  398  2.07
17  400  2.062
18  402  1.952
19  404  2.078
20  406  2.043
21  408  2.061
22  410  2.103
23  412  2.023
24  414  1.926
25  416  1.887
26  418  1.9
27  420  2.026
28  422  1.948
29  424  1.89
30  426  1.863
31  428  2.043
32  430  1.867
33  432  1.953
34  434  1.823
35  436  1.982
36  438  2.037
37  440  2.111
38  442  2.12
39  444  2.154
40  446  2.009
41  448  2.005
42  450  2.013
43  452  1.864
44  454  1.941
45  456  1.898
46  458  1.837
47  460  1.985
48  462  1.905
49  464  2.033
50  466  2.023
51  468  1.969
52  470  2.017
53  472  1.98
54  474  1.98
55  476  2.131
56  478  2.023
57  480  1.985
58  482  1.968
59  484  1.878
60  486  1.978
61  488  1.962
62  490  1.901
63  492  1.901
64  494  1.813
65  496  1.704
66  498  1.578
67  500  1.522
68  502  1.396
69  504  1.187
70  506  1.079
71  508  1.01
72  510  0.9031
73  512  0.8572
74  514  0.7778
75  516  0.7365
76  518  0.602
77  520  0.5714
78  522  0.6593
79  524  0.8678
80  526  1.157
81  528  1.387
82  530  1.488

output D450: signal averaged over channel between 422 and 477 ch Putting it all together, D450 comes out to 1.98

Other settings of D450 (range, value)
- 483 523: 1.3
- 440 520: 1.7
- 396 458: 1.98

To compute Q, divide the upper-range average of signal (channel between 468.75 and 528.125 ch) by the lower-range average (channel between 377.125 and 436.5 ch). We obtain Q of 0.74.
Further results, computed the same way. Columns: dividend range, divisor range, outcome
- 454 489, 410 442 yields 1.01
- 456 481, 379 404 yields 1.02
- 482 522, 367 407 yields 0.67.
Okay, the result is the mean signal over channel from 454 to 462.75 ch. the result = 1.91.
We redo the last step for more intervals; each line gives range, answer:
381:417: 1.97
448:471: 1.96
